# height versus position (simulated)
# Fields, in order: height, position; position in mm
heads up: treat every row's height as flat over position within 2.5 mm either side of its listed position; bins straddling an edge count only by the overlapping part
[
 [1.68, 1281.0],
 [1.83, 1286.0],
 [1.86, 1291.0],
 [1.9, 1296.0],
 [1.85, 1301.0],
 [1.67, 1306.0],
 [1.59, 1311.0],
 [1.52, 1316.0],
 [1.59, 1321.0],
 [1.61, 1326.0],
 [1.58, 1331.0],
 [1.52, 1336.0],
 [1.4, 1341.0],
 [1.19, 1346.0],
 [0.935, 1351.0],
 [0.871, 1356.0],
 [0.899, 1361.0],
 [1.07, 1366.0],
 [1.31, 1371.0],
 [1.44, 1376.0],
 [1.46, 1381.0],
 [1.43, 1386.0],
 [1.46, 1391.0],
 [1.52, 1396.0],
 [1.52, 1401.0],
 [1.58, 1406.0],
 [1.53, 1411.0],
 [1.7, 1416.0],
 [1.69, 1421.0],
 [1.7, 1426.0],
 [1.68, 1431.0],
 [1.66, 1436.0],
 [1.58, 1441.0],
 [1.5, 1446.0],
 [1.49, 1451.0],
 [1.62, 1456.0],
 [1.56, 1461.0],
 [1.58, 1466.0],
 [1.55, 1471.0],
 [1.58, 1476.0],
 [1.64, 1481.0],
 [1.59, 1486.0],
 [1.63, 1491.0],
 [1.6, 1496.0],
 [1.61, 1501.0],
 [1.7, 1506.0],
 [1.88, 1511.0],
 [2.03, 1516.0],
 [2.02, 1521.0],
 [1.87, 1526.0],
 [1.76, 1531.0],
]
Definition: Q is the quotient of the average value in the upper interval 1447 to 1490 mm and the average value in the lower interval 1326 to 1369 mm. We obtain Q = 1.30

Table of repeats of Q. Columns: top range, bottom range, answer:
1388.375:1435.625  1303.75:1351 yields 1.08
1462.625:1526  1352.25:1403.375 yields 1.32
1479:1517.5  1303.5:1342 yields 1.09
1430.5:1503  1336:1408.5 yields 1.22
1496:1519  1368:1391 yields 1.27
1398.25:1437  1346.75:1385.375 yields 1.41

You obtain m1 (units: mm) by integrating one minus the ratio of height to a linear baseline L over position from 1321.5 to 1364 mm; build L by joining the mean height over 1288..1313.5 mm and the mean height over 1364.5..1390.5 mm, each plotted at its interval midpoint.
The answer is 8.1 mm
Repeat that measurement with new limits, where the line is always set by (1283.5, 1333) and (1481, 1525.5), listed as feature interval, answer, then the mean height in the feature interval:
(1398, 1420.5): 1.8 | 1.59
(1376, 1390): 2.2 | 1.45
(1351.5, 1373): 8.7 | 1.02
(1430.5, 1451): 1.8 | 1.58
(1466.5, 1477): 1.1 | 1.57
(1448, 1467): 2.0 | 1.56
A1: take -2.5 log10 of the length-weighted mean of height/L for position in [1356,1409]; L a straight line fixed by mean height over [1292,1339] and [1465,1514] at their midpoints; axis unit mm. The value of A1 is 0.22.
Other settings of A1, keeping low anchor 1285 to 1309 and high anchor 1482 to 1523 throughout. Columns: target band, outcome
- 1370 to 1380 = 0.270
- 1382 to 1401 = 0.207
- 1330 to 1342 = 0.199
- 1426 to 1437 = 0.060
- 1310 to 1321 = 0.163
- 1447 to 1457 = 0.151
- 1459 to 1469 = 0.126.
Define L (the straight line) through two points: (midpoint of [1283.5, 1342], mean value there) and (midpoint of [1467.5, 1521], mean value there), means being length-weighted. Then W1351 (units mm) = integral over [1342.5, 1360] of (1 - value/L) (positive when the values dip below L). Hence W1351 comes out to 6.9 mm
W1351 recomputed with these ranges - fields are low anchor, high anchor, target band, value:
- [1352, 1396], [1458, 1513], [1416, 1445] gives -4.4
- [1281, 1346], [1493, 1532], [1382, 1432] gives 4.3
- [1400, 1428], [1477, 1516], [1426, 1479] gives 2.1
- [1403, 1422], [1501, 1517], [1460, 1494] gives 3.1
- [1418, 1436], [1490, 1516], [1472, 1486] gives 0.9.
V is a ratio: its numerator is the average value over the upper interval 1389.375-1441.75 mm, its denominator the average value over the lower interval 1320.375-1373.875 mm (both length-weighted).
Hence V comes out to 1.27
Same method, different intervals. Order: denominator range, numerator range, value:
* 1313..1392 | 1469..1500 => 1.20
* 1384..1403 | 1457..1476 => 1.06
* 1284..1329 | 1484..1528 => 1.04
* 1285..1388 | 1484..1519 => 1.19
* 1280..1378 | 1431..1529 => 1.14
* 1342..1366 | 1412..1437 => 1.66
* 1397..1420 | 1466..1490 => 1.00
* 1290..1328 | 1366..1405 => 0.84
